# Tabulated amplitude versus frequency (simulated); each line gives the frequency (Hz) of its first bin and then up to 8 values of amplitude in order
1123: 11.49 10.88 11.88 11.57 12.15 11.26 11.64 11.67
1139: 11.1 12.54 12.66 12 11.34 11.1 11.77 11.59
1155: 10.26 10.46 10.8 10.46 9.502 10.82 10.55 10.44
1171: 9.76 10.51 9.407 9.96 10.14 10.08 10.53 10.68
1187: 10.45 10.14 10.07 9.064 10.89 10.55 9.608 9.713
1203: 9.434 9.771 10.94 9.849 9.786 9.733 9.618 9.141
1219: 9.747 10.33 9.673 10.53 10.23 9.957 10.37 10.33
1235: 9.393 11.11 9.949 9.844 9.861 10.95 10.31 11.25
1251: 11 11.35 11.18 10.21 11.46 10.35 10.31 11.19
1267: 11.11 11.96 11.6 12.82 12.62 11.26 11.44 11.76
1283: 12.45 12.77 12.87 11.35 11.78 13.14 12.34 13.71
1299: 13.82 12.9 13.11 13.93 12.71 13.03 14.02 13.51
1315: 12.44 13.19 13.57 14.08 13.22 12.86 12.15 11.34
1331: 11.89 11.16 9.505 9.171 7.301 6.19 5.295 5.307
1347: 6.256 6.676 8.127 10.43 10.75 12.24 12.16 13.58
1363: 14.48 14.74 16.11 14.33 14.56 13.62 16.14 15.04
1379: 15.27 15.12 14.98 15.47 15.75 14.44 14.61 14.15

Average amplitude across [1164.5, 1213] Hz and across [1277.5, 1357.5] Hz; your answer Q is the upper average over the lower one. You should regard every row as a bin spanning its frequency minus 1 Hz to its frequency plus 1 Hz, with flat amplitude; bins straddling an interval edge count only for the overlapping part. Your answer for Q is 1.12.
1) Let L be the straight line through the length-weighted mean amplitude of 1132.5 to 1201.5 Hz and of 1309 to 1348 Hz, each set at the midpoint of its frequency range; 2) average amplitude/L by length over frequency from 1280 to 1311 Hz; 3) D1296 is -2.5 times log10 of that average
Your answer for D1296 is -0.195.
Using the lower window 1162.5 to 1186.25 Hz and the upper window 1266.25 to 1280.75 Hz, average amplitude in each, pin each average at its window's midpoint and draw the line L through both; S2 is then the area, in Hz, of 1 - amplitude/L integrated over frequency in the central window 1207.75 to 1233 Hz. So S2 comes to 2.4 Hz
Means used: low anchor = 10.2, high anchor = 11.8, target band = 9.94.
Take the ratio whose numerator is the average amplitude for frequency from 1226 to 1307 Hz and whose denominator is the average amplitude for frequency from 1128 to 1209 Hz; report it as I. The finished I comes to 1.1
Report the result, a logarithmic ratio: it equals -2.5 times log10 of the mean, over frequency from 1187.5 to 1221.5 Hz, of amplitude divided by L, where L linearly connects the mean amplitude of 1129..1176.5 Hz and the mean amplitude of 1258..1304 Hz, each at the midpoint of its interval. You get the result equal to 0.158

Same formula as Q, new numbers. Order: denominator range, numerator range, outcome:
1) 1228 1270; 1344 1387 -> 1.19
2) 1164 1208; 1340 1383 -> 1.16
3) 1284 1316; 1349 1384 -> 1.04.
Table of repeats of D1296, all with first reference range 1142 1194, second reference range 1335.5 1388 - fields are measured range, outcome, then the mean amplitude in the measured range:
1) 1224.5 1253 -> 0.065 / 10.4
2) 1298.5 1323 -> -0.159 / 13.3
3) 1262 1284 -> -0.039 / 11.7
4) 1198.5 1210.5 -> 0.096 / 9.89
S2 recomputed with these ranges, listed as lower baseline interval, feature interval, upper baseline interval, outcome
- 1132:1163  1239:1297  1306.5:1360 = -3.0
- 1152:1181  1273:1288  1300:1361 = -2.0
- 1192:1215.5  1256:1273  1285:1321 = 1.0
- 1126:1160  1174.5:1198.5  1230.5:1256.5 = 2.0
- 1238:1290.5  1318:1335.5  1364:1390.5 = 1.4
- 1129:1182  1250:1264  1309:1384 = 0.8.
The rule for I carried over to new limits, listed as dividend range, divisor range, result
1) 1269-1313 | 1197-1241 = 1.27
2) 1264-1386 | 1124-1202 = 1.13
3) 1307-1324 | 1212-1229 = 1.35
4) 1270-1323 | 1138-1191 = 1.19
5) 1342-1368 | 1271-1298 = 0.85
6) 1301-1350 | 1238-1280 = 0.99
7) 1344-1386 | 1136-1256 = 1.21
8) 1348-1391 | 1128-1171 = 1.21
